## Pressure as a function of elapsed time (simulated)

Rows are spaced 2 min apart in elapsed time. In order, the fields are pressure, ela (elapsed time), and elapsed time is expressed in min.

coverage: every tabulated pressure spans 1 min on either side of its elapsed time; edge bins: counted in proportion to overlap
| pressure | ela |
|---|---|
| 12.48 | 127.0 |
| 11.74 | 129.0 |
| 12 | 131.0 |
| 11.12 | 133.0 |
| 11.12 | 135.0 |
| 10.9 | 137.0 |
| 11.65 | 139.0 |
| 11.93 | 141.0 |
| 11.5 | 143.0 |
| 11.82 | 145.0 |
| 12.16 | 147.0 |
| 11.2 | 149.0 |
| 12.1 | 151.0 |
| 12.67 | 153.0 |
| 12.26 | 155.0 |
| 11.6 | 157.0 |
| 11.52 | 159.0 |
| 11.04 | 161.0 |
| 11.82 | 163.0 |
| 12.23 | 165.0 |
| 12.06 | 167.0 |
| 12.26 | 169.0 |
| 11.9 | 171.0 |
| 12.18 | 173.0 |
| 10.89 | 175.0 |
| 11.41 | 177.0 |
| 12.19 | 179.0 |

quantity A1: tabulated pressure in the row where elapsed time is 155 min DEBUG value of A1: 12.26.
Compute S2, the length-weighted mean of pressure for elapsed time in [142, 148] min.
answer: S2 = 11.8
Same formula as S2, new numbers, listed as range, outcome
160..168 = 11.8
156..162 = 11.4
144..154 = 12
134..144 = 11.4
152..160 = 12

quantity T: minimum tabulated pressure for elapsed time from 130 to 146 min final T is 10.9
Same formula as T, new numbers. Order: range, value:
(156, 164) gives 11.04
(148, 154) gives 11.2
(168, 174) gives 11.9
